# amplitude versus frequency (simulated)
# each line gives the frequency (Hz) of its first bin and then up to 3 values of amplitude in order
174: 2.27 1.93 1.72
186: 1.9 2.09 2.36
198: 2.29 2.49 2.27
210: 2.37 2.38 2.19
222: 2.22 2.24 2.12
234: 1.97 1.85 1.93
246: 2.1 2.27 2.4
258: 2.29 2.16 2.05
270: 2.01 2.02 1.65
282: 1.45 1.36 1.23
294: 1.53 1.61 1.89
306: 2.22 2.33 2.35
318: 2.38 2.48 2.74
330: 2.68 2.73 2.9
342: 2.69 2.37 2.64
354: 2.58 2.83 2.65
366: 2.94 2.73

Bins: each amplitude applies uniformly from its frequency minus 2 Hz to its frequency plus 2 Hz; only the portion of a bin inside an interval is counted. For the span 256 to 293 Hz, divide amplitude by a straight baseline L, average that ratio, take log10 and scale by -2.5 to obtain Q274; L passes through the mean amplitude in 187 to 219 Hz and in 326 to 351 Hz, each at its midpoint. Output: 0.36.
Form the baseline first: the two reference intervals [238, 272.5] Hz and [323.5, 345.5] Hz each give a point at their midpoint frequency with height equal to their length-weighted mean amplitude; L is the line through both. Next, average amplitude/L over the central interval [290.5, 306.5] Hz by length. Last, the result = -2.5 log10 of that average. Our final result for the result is 0.387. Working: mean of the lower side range 2.13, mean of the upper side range 2.72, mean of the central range 1.72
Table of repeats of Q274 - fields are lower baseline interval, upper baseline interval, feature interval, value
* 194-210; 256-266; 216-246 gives 0.10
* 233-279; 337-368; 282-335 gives 0.17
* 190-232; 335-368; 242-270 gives 0.11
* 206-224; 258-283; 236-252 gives 0.03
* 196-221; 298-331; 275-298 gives 0.49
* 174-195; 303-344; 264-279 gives 0.20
